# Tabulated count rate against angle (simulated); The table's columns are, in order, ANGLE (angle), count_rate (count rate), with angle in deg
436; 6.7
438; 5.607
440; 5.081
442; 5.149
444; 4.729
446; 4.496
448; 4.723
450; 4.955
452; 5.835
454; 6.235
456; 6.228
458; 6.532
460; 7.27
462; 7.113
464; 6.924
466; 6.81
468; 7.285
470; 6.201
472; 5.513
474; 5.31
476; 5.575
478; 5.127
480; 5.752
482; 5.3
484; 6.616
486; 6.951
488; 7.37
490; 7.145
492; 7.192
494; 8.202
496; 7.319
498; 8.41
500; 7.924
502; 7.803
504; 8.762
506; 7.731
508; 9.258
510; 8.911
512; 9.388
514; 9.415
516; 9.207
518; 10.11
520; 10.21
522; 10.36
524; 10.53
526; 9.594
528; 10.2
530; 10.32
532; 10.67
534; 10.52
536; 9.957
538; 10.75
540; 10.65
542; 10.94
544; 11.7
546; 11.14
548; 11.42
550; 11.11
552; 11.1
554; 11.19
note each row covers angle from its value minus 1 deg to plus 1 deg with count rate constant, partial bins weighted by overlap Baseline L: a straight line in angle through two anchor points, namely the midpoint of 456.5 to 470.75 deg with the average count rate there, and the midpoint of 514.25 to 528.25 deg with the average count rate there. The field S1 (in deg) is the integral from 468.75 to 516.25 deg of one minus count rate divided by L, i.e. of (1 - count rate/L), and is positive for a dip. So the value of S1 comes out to 6.6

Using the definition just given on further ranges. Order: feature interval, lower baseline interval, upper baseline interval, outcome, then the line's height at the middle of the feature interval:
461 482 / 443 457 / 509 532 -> 1.6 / 6.71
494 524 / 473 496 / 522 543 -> -1.6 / 8.47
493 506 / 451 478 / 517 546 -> 0.7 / 8.5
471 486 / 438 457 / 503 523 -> 3.2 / 7.2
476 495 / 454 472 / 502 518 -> 3.0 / 7.78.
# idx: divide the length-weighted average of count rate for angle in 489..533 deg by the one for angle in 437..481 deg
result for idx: 1.55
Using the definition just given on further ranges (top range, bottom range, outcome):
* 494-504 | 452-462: 1.22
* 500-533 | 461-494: 1.47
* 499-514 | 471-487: 1.49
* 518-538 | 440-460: 1.87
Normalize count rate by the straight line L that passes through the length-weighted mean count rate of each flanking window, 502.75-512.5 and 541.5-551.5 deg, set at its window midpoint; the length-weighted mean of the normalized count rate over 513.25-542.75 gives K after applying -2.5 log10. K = -0.02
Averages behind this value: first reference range 8.75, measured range 10.2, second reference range 11.3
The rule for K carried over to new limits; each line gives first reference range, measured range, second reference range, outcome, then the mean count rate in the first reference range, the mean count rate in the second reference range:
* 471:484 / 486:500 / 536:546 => -0.112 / 5.52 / 10.9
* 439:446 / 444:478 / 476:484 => -0.146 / 4.92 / 5.57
